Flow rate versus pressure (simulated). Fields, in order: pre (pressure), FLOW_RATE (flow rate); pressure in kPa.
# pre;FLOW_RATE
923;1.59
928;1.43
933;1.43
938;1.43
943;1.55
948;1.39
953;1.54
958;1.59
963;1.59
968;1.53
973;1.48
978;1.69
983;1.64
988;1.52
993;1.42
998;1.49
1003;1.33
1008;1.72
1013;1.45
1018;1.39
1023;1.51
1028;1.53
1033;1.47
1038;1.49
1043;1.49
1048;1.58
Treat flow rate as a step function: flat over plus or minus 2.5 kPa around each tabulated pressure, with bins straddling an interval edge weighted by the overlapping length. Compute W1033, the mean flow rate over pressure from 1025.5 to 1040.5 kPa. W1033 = 1.5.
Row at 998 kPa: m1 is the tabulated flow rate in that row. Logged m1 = 1.49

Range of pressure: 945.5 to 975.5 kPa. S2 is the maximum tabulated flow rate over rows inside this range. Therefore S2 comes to 1.59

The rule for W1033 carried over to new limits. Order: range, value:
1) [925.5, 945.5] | 1.46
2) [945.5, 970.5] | 1.53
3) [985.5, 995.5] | 1.47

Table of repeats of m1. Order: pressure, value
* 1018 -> 1.39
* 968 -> 1.53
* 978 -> 1.69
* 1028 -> 1.53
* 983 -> 1.64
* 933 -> 1.43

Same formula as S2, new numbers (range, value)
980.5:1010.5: 1.72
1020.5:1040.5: 1.53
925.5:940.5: 1.43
